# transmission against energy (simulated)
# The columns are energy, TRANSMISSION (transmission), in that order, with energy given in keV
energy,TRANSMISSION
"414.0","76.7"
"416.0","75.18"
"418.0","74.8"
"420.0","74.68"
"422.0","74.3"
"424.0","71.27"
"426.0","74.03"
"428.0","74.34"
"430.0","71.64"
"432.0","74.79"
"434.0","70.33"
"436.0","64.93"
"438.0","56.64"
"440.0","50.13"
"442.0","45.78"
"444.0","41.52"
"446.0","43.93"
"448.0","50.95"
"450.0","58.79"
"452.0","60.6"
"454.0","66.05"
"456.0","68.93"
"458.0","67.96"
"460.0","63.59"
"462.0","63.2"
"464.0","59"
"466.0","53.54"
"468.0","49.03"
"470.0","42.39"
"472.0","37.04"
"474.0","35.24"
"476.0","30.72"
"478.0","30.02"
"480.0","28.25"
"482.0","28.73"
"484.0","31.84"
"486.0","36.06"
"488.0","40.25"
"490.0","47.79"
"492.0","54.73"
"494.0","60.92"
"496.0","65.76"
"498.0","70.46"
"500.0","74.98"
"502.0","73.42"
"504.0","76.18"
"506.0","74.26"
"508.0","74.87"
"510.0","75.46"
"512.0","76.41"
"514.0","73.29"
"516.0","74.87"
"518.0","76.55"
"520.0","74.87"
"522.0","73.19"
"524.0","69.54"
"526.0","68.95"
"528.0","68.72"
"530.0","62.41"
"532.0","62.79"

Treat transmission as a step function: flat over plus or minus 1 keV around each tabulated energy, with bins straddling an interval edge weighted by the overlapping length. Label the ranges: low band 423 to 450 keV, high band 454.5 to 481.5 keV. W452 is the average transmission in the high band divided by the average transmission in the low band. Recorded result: 0.8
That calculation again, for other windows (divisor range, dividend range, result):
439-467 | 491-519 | 1.26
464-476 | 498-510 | 1.70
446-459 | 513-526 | 1.21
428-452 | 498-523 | 1.29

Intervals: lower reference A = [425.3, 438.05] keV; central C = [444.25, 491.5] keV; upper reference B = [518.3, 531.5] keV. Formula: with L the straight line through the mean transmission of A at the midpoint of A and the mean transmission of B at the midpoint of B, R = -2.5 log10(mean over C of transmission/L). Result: 0.42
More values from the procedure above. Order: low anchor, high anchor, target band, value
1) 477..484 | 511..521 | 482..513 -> -0.18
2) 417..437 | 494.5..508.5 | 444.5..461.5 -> 0.21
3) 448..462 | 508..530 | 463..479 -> 0.48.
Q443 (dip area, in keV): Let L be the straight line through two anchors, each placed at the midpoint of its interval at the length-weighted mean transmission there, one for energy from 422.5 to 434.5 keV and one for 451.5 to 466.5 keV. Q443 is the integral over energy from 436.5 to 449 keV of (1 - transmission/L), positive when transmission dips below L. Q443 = 3.6 keV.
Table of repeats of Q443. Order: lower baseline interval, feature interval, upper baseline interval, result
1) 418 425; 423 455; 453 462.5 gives 4.2 keV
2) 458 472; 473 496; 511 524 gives 8.4 keV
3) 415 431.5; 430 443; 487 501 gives 1.8 keV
